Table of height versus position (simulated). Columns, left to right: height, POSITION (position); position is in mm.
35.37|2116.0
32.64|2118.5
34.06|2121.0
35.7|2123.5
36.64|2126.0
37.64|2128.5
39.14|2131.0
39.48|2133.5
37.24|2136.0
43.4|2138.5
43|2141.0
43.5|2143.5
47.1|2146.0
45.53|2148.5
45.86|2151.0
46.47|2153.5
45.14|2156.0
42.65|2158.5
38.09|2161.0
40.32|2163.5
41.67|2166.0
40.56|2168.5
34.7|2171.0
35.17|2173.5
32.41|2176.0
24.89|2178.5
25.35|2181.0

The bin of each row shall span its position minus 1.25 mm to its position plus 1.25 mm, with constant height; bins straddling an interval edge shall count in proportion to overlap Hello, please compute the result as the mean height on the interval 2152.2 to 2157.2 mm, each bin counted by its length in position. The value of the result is 45.8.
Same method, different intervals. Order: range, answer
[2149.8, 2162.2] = 43.7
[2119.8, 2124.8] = 34.9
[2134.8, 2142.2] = 41.2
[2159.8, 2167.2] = 40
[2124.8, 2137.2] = 38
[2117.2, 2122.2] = 33.4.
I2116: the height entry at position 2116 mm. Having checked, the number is 35.37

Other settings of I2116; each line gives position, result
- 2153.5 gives 46.47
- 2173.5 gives 35.17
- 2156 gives 45.14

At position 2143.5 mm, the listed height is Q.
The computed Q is 43.5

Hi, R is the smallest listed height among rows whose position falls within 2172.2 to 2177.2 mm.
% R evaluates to 32.41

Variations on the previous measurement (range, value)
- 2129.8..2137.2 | 37.24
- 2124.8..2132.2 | 36.64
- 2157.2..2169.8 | 38.09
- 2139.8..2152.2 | 43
